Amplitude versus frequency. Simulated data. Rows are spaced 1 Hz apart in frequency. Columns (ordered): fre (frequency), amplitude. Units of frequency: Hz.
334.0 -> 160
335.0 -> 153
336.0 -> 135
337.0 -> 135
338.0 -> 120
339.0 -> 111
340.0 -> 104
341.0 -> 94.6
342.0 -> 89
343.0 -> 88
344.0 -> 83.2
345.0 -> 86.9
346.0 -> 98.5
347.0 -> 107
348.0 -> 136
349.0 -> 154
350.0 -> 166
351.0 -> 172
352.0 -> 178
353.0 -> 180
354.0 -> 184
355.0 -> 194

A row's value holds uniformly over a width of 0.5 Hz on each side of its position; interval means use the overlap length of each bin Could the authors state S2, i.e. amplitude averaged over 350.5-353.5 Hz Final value 177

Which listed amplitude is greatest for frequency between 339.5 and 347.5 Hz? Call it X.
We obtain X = 107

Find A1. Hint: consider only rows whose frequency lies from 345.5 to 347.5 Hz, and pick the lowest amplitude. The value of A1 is 98.5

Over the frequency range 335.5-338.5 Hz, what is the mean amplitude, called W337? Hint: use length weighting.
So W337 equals 130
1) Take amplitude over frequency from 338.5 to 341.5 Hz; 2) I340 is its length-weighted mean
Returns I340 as 103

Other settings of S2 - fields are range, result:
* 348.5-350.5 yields 160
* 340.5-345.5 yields 88.3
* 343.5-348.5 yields 102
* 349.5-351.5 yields 169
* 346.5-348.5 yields 122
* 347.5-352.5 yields 161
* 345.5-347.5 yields 103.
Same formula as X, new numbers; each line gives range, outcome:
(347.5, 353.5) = 180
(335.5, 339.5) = 135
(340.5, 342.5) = 94.6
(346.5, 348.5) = 136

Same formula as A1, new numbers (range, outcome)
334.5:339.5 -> 111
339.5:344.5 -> 83.2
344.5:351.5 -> 86.9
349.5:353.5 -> 166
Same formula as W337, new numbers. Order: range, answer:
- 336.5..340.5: 118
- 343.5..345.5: 85.1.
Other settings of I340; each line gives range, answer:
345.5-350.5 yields 132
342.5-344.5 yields 85.6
